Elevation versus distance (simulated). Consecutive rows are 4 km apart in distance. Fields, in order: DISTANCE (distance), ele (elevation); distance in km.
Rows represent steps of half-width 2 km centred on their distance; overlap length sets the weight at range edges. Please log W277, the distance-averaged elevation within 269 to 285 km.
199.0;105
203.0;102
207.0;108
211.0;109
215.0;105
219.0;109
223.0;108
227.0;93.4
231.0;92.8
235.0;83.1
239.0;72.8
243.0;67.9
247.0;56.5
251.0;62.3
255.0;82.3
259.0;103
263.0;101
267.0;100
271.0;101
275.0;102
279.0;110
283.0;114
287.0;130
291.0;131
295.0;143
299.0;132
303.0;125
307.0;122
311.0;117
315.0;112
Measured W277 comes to 107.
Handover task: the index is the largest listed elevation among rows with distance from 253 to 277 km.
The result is 103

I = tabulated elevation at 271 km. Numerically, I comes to 101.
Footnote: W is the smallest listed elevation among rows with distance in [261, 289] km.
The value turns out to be 100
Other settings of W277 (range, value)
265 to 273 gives 100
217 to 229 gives 103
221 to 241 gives 90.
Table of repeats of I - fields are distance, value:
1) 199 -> 105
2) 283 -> 114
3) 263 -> 101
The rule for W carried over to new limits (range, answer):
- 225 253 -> 56.5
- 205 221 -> 105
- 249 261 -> 62.3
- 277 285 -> 110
